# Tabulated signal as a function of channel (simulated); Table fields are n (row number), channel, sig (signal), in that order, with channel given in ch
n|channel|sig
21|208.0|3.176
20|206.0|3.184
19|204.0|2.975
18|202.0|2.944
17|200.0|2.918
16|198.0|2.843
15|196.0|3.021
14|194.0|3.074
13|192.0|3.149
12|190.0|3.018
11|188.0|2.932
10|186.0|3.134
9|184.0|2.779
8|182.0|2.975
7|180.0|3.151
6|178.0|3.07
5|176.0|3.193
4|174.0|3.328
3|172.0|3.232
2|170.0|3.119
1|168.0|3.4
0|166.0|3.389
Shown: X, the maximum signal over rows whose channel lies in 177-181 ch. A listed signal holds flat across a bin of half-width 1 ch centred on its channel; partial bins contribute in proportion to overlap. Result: 3.151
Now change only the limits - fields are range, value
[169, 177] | 3.328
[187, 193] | 3.149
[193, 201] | 3.074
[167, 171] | 3.4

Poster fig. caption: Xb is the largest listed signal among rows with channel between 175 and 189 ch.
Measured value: 3.193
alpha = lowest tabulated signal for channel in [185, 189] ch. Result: 2.932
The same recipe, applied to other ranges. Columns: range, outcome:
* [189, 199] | 2.843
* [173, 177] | 3.193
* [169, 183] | 2.975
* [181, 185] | 2.779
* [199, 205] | 2.918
